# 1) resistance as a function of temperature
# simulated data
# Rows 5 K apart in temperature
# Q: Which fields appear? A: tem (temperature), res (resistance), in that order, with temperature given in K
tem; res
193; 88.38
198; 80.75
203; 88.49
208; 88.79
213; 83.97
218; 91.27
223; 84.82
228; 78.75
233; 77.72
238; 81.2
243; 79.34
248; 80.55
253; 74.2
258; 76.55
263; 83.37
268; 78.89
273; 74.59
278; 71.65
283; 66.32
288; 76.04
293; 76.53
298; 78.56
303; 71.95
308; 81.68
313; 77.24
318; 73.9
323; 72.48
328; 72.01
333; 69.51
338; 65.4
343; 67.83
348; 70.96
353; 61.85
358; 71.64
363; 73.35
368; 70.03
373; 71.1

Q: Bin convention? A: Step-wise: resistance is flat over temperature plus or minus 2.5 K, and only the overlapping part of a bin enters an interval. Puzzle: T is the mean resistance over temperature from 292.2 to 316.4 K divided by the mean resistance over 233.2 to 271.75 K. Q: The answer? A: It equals 0.98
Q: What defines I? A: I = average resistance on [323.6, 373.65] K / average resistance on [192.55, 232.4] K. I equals 0.82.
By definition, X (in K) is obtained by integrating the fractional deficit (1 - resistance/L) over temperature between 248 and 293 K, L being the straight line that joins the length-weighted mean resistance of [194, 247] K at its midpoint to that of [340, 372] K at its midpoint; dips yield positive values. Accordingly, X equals 1.6 K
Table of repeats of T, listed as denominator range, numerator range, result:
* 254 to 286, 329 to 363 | 0.91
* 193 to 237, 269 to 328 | 0.88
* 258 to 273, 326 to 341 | 0.87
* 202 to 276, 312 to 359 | 0.86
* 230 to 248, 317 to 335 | 0.90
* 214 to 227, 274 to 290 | 0.83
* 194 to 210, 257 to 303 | 0.88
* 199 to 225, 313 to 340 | 0.82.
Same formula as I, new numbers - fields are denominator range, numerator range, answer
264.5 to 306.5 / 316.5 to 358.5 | 0.93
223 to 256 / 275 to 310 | 0.94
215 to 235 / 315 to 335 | 0.87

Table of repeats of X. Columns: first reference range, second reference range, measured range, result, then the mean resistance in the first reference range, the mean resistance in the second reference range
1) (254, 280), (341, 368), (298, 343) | -0.5 K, 77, 69.2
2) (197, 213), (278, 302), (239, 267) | 0.1 K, 86.2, 73.9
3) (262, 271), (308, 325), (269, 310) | 1.8 K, 80.4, 75.7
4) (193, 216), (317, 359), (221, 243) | 0.6 K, 85.9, 69.3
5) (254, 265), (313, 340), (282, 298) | 0.2 K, 79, 71.4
